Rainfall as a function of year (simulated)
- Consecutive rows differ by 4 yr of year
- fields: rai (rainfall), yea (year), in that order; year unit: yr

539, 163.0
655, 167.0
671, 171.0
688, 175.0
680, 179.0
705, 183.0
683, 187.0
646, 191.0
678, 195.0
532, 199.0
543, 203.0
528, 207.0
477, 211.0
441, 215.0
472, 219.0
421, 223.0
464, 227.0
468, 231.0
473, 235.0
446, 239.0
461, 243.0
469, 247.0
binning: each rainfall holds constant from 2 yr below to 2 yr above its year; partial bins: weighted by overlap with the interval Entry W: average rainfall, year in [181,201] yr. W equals 649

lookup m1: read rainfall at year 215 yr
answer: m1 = 441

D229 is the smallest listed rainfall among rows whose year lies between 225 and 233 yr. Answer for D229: 464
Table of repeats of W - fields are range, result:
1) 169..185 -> 686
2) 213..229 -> 450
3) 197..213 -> 520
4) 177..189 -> 689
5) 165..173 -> 663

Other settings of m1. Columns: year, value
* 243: 461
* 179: 680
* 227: 464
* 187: 683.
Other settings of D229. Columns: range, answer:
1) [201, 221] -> 441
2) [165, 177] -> 655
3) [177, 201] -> 532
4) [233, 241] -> 446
